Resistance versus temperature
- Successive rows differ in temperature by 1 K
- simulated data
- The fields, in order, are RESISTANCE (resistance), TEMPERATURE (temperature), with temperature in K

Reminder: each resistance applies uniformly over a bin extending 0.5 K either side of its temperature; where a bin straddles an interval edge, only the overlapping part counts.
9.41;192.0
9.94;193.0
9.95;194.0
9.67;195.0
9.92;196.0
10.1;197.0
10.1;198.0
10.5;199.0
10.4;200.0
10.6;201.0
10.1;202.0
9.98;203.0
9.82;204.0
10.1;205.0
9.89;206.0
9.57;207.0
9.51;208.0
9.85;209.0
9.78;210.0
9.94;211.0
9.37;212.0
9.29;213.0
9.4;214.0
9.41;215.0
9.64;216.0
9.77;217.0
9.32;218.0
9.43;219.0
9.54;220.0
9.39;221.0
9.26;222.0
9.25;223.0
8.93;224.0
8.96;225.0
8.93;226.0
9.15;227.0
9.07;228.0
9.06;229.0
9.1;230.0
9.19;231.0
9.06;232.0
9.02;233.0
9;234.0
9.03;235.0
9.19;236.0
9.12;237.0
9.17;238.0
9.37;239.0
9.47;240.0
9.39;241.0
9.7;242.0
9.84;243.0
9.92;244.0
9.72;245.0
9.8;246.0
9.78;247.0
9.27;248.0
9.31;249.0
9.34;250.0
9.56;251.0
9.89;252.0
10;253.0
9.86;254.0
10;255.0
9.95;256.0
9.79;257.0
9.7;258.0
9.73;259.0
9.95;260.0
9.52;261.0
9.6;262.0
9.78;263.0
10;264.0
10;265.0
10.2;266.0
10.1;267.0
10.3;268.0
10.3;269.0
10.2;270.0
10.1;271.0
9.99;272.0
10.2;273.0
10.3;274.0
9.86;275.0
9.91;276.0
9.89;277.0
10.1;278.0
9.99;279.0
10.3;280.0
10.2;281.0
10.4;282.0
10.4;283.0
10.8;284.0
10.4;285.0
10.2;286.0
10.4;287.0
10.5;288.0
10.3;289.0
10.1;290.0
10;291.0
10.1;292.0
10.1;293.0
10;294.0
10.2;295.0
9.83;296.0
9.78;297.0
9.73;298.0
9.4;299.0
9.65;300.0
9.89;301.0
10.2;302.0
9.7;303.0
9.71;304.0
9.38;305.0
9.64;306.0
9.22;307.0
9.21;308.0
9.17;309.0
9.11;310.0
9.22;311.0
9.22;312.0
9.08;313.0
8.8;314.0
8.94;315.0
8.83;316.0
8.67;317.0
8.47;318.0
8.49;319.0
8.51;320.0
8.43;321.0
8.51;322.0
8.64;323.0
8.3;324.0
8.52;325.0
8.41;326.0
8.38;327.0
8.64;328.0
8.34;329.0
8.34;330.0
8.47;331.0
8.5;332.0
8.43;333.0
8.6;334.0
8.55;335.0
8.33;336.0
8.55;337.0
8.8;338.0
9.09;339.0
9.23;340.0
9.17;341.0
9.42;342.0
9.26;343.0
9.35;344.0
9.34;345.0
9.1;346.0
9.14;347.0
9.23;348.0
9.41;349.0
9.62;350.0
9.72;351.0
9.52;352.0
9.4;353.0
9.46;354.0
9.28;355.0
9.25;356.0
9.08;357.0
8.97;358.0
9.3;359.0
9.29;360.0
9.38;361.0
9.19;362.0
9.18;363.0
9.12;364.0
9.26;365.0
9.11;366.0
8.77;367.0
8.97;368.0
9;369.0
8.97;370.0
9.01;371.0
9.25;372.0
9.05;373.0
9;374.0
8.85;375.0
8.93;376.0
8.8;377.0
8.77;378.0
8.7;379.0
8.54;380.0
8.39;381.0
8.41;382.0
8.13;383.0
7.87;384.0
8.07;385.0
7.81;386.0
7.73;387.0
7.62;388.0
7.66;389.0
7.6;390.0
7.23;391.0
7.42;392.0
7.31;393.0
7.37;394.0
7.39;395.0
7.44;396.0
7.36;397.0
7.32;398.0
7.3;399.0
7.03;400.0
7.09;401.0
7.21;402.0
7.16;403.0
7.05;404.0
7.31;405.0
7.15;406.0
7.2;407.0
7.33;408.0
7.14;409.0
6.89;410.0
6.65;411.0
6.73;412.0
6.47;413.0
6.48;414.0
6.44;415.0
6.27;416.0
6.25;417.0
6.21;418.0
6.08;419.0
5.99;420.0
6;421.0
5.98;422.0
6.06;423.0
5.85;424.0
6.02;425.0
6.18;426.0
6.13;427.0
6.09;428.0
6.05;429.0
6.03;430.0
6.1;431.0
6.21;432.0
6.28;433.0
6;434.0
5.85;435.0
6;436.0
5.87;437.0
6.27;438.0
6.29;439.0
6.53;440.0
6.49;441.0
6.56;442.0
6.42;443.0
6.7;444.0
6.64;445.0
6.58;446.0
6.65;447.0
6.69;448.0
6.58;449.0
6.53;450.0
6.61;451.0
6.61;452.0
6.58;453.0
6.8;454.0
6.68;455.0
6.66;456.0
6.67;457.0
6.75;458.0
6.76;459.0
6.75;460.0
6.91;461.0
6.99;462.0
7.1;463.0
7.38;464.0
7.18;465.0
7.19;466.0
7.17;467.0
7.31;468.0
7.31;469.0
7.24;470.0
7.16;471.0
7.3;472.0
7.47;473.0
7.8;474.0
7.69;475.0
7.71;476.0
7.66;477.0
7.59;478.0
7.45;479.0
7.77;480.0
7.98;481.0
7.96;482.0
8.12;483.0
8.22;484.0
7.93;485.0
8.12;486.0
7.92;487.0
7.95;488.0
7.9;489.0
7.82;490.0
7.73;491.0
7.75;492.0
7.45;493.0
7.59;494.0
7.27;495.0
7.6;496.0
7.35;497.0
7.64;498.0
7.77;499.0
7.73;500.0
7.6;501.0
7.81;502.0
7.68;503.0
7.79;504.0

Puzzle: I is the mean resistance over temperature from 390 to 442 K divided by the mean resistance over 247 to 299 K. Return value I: 0.66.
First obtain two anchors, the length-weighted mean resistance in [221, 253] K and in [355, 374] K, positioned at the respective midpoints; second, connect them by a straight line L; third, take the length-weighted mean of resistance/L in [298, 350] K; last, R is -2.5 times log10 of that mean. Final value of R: 0.03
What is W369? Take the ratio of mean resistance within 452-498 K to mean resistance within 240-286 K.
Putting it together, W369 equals 0.7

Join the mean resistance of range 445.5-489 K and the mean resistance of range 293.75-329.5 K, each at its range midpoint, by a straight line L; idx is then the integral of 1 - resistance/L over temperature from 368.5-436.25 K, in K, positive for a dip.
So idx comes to 6.92 K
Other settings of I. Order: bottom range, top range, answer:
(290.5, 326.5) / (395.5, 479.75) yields 0.73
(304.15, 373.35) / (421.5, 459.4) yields 0.71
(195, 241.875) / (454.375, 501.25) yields 0.78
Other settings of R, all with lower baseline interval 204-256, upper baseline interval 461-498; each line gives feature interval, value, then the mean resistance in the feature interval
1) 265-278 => -0.11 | 10.1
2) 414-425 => 0.29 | 6.13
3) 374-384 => -0.03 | 8.6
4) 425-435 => 0.29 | 6.1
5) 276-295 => -0.13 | 10.2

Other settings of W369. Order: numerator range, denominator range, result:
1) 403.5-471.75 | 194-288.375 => 0.67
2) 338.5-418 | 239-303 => 0.83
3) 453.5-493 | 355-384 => 0.83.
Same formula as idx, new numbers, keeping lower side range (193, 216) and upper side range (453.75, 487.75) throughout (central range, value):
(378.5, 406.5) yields 1.8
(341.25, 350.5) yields -0.8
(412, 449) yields 7.2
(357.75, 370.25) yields -1.1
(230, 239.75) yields 0.5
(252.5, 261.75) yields -0.4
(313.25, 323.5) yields 0.2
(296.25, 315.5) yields -1.1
